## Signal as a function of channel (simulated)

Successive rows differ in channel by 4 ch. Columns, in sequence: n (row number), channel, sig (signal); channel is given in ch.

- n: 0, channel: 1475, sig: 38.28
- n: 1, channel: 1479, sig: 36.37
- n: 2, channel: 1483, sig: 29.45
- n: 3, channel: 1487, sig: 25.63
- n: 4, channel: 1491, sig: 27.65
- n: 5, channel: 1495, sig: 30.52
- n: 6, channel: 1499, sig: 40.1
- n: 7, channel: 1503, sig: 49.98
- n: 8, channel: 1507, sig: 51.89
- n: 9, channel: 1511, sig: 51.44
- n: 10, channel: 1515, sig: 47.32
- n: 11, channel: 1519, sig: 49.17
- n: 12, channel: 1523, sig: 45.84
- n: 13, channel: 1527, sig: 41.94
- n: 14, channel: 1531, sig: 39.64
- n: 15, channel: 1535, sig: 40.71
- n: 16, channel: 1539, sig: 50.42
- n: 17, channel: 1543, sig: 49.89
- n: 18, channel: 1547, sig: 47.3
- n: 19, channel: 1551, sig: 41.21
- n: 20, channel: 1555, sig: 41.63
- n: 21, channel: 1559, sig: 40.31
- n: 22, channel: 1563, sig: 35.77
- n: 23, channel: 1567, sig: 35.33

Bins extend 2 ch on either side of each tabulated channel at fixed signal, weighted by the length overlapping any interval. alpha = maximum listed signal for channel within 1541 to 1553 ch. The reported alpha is 49.89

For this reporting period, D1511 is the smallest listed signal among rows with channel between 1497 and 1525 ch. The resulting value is 40.1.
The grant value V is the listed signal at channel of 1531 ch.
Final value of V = 39.64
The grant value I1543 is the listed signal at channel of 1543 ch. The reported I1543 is 49.89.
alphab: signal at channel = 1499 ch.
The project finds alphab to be 40.1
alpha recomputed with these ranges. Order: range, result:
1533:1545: 50.42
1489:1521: 51.89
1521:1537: 45.84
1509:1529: 51.44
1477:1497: 36.37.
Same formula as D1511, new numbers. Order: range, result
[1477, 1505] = 25.63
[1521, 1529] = 41.94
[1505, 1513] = 51.44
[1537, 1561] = 40.31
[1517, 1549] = 39.64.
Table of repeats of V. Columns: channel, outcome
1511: 51.44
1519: 49.17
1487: 25.63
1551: 41.21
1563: 35.77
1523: 45.84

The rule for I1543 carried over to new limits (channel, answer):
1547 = 47.3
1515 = 47.32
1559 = 40.31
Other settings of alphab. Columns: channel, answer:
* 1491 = 27.65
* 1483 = 29.45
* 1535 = 40.71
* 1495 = 30.52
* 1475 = 38.28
